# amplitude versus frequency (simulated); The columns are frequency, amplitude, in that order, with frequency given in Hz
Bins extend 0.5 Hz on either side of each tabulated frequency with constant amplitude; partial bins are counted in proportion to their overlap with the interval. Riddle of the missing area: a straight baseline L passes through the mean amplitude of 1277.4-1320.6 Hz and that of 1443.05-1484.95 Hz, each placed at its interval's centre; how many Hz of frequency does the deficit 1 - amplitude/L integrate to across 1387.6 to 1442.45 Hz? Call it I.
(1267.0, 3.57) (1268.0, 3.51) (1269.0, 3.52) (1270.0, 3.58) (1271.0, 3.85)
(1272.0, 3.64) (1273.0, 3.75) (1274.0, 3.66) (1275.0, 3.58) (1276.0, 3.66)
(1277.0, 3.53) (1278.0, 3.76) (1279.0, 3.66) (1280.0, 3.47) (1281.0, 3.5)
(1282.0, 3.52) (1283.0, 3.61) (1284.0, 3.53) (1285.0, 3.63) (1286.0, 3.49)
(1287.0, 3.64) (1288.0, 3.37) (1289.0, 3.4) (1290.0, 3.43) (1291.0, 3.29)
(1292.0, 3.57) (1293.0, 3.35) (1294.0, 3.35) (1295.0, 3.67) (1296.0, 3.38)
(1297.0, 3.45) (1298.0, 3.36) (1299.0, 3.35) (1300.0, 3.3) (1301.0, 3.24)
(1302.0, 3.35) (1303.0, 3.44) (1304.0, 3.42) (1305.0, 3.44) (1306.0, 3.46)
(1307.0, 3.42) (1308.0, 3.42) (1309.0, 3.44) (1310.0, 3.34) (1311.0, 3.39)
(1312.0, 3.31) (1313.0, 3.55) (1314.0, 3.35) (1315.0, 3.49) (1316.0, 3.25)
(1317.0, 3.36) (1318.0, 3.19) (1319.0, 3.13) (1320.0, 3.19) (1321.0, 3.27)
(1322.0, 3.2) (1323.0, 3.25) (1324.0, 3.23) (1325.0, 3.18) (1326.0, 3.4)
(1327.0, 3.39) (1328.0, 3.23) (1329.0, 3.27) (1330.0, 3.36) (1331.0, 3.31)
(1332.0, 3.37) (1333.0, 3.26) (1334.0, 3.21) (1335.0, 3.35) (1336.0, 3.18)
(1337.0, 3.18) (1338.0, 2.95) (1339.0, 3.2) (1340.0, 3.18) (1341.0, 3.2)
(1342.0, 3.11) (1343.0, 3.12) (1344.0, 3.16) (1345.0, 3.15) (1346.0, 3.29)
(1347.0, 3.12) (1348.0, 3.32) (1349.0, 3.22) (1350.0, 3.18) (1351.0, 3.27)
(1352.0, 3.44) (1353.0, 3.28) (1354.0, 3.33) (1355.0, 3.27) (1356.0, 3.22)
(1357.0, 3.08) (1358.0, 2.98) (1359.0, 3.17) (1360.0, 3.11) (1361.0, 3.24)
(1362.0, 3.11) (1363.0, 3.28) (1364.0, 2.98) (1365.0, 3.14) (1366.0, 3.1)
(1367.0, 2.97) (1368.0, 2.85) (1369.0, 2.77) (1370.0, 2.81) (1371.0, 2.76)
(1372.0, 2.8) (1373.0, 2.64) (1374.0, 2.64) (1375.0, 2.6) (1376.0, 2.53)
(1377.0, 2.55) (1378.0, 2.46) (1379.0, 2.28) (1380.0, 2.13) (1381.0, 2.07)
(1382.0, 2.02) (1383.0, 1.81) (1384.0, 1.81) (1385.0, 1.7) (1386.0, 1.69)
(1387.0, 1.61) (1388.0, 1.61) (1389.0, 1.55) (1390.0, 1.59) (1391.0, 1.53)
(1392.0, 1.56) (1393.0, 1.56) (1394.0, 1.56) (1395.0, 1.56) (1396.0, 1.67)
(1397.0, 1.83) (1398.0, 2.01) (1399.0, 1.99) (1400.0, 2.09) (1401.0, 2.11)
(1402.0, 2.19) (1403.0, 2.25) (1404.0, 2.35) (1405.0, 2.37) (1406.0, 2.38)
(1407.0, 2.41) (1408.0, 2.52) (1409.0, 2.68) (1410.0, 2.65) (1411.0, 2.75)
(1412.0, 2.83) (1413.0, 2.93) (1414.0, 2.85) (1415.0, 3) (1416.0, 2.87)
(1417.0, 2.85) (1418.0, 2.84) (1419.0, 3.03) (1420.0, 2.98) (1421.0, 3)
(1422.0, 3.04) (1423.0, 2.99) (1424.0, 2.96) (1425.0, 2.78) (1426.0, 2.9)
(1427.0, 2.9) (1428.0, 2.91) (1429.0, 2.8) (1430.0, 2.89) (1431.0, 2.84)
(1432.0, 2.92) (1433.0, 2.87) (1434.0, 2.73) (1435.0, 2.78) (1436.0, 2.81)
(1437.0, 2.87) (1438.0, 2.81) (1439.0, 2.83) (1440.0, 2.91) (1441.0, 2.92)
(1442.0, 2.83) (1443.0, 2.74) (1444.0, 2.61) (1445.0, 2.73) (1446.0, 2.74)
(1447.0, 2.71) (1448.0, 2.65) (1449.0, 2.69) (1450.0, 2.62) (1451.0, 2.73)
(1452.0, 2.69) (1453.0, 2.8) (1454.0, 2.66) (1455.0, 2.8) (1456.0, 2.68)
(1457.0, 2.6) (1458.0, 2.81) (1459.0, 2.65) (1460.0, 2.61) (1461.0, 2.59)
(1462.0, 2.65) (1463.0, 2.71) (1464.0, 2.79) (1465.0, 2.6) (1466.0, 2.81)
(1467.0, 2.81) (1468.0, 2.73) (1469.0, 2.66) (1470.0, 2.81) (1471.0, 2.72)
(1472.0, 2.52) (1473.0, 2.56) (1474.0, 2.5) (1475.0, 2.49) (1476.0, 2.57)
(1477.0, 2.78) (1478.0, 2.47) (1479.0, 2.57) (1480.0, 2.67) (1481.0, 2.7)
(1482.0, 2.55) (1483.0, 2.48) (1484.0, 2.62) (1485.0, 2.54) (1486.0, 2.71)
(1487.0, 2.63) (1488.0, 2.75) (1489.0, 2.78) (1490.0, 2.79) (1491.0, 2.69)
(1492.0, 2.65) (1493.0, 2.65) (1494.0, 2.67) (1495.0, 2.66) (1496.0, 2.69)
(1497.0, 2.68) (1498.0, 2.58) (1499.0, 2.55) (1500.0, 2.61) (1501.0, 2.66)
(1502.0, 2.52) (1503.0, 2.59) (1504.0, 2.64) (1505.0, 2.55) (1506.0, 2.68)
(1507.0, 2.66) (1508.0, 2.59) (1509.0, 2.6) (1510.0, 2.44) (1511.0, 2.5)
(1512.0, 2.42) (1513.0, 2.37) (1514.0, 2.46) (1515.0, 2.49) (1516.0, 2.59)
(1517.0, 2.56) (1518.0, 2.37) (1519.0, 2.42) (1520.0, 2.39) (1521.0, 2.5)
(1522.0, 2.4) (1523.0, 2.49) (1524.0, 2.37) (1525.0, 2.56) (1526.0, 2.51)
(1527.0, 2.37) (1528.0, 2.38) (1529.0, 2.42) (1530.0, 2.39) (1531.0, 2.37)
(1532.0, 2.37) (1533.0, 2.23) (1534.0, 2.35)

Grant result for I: 6.9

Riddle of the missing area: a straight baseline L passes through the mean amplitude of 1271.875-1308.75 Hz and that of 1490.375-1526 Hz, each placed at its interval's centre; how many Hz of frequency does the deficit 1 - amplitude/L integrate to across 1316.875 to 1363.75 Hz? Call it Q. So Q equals 0.7 Hz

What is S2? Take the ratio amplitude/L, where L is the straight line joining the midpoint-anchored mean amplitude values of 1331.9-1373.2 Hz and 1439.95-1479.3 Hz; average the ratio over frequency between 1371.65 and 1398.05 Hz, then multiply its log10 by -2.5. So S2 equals 0.456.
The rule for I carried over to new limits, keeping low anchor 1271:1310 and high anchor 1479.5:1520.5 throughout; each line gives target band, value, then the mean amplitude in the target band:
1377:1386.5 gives 3.3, 2.03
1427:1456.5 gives 0.6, 2.78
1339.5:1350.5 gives 0.2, 3.19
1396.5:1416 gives 3.6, 2.44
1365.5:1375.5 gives 1.1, 2.79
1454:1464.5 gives 0.3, 2.69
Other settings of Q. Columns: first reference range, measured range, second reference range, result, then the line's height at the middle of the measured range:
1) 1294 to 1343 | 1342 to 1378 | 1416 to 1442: 1.34 Hz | 3.15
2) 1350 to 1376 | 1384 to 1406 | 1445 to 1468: 8.10 Hz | 2.92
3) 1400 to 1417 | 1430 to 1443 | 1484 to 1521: -1.36 Hz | 2.57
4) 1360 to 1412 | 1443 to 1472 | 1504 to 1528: -3.49 Hz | 2.41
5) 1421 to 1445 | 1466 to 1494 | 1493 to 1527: 0.13 Hz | 2.66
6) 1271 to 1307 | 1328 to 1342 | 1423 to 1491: 0.24 Hz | 3.28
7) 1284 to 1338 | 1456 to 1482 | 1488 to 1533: 0.50 Hz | 2.71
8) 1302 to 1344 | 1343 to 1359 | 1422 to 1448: -0.20 Hz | 3.18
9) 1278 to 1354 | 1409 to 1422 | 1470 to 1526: 0.19 Hz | 2.92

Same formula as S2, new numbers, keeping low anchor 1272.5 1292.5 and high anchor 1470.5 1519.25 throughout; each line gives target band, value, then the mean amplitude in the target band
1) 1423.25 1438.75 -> 0.01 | 2.85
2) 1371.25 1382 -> 0.26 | 2.46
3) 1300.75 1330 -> 0.02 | 3.33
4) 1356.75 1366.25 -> 0.03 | 3.12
